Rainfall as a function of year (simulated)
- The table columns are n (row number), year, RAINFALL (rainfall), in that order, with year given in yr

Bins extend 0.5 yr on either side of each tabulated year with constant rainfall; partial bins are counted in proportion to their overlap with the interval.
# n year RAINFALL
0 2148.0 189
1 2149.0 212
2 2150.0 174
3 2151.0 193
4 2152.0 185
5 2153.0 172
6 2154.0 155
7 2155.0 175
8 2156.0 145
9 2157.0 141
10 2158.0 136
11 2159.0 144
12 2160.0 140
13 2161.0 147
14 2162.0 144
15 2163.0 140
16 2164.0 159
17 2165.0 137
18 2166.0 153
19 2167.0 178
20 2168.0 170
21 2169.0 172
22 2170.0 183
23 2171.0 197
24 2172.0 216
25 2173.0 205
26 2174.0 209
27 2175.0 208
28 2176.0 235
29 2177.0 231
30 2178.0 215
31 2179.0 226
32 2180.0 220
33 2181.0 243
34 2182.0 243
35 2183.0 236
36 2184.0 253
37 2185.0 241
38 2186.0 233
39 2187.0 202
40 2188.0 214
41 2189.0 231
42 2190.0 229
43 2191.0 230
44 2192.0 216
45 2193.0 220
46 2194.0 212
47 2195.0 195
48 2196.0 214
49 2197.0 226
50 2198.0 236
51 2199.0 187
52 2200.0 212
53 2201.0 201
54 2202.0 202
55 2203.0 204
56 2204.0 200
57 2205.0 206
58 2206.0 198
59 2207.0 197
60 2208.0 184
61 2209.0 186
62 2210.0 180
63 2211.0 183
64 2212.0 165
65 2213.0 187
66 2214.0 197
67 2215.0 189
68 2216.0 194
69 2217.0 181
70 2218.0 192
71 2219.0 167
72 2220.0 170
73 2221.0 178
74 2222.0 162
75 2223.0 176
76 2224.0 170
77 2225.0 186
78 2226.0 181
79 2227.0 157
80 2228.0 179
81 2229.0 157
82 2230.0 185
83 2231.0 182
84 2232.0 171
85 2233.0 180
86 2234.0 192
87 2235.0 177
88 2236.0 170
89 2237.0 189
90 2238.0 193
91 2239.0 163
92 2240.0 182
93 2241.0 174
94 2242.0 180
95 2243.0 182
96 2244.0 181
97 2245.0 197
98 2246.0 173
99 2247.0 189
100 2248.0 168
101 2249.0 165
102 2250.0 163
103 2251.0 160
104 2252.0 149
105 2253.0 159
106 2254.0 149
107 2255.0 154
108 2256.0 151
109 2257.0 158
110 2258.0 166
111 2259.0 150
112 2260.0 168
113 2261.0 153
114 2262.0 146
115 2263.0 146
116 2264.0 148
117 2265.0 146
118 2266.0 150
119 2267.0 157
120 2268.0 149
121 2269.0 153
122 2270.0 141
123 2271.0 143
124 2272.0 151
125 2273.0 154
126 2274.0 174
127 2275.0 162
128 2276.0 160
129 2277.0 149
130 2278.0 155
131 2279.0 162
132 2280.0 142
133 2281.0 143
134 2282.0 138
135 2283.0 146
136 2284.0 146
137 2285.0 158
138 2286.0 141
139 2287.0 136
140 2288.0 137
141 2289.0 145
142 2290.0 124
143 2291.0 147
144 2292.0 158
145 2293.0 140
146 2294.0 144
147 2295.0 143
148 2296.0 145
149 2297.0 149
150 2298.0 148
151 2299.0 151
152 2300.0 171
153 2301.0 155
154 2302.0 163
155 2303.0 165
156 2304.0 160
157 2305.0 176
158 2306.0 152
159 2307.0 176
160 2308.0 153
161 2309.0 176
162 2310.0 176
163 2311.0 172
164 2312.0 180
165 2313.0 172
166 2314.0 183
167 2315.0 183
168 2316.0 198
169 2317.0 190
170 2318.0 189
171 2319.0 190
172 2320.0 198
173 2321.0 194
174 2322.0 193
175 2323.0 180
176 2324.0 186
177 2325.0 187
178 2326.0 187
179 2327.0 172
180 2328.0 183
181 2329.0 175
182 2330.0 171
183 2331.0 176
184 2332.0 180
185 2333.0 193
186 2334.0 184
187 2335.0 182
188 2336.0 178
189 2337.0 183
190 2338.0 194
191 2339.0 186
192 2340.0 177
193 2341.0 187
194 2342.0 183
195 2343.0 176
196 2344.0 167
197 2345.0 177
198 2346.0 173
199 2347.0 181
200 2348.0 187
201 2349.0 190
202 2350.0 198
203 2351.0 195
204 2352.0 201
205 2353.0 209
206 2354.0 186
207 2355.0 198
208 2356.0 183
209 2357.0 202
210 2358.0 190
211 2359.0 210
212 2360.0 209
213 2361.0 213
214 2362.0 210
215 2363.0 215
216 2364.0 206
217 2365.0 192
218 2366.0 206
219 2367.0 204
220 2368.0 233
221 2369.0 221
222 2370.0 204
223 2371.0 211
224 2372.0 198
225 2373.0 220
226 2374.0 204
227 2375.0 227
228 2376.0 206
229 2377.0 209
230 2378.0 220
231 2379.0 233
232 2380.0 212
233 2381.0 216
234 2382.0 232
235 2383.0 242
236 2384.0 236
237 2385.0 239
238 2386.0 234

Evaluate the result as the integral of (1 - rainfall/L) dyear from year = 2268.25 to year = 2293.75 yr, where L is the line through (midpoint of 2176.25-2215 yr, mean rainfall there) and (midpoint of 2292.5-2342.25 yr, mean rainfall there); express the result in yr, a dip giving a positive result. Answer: 5.2 yr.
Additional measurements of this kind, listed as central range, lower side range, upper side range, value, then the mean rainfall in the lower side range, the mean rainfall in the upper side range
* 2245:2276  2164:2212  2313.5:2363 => 6.4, 207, 188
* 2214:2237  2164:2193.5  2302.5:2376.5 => 3.0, 211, 189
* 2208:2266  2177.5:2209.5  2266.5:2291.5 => 3.1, 216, 149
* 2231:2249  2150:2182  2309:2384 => 0.7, 181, 195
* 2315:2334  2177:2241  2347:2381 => 1.7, 198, 206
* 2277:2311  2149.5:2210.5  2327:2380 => 7.5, 196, 196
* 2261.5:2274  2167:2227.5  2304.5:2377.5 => 3.0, 202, 190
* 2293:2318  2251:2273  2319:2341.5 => 1.0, 152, 184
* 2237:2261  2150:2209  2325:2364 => 3.0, 196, 189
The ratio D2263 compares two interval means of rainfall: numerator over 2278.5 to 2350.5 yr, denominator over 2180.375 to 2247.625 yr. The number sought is 0.87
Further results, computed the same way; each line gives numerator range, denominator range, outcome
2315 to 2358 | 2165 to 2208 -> 0.88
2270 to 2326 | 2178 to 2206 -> 0.74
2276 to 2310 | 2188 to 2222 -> 0.76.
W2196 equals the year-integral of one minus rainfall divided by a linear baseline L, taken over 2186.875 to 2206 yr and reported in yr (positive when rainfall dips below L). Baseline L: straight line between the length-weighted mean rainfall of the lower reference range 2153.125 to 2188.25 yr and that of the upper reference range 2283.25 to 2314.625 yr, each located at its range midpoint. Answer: -3.1 yr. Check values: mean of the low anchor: 190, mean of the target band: 212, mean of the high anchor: 156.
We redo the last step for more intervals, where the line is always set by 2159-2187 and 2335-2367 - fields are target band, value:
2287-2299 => 3.10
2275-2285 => 2.27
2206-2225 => 1.37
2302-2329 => 1.95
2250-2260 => 1.98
